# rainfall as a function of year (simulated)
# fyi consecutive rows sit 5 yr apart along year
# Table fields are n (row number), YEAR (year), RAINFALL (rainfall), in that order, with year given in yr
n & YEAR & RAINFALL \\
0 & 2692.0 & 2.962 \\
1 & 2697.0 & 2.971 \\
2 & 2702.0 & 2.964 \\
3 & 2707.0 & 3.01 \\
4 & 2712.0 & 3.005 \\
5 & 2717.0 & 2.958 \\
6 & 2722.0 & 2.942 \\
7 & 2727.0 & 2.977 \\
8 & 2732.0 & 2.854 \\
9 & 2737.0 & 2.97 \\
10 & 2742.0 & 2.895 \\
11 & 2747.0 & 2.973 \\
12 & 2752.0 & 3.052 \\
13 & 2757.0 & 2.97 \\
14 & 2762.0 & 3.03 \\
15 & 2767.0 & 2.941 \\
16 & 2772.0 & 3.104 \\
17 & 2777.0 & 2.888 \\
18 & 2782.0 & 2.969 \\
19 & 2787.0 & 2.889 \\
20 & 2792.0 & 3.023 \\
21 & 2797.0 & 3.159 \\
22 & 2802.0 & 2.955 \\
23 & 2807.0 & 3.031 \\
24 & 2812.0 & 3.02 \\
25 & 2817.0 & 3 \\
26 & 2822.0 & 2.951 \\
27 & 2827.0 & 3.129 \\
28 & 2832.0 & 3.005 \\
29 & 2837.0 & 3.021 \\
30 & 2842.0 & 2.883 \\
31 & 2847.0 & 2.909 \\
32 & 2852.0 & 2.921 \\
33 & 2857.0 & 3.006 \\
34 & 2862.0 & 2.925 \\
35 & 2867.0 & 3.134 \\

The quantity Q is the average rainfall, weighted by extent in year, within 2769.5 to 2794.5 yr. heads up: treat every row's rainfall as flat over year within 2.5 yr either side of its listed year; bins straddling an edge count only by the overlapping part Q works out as 2.97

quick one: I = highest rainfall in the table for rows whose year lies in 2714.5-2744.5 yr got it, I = 2.977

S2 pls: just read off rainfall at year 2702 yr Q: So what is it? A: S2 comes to 2.964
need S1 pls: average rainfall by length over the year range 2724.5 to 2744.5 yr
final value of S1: 2.92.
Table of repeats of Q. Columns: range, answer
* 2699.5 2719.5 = 2.98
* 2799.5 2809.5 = 2.99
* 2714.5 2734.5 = 2.93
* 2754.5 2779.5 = 2.99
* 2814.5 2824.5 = 2.98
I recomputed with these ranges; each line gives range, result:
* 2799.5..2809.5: 3.031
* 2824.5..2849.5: 3.129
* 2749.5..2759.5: 3.052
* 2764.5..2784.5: 3.104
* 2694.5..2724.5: 3.01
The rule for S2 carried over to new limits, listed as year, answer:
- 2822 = 2.951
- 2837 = 3.021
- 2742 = 2.895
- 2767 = 2.941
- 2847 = 2.909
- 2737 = 2.97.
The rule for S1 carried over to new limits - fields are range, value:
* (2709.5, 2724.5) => 2.97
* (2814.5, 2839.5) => 3.02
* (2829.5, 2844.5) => 2.97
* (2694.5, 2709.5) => 2.98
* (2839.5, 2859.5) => 2.93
